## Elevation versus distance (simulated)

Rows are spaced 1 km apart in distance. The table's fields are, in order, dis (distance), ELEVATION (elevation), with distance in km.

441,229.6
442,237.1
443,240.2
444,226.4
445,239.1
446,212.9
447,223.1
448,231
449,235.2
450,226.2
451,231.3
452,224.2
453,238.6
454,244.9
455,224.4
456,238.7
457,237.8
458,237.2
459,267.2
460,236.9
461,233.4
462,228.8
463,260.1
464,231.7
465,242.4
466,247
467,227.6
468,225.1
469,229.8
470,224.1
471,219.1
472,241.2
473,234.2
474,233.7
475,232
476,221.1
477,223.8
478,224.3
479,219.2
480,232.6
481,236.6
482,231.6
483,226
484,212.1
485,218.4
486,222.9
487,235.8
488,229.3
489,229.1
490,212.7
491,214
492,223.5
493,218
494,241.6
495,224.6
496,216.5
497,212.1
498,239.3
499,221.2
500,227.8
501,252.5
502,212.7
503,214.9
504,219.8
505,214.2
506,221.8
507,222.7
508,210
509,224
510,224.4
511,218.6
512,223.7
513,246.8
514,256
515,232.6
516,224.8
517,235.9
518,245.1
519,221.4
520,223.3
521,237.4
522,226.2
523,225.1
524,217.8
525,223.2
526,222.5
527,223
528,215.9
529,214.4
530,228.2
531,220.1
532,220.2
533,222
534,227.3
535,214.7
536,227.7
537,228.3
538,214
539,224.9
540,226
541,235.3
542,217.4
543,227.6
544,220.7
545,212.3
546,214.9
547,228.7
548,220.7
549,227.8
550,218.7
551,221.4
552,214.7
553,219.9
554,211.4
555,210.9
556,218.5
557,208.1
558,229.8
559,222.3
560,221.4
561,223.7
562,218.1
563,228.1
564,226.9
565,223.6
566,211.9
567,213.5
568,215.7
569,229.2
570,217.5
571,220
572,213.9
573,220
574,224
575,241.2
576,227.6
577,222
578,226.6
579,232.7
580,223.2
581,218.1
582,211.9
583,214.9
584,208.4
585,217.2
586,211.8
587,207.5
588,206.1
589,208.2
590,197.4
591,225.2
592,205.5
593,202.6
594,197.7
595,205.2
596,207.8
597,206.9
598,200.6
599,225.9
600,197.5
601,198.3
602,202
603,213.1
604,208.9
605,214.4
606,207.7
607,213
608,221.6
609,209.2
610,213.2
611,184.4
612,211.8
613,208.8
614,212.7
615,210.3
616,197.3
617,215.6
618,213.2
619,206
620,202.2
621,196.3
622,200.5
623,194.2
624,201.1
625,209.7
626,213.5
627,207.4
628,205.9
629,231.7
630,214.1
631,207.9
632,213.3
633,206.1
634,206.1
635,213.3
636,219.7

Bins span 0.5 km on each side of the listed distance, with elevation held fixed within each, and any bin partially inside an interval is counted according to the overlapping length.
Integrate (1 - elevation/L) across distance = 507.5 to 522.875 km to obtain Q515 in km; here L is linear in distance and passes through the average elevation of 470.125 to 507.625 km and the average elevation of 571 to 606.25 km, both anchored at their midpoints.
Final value -0.6 km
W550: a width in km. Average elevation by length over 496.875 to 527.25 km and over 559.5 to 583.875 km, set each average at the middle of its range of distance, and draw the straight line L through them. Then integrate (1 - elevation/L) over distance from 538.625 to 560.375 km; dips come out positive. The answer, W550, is 0.3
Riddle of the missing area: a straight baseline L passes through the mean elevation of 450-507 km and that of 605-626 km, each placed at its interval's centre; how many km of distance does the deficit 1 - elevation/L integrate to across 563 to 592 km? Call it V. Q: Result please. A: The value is -0.7 km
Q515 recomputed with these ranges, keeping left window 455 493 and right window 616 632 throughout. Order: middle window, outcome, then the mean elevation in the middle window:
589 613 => 0.4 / 207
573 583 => -0.5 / 224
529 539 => 0.0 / 222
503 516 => 0.0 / 226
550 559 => 0.0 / 217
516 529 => -0.2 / 226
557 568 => -0.2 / 221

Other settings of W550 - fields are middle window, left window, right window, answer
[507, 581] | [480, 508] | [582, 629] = -2.3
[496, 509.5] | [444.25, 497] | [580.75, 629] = 0.1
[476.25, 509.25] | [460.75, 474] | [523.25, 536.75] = 0.8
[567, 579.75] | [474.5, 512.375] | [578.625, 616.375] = -0.7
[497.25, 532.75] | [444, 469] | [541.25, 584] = 0.2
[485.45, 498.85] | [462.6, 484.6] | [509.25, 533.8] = 0.3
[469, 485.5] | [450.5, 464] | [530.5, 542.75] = 0.5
